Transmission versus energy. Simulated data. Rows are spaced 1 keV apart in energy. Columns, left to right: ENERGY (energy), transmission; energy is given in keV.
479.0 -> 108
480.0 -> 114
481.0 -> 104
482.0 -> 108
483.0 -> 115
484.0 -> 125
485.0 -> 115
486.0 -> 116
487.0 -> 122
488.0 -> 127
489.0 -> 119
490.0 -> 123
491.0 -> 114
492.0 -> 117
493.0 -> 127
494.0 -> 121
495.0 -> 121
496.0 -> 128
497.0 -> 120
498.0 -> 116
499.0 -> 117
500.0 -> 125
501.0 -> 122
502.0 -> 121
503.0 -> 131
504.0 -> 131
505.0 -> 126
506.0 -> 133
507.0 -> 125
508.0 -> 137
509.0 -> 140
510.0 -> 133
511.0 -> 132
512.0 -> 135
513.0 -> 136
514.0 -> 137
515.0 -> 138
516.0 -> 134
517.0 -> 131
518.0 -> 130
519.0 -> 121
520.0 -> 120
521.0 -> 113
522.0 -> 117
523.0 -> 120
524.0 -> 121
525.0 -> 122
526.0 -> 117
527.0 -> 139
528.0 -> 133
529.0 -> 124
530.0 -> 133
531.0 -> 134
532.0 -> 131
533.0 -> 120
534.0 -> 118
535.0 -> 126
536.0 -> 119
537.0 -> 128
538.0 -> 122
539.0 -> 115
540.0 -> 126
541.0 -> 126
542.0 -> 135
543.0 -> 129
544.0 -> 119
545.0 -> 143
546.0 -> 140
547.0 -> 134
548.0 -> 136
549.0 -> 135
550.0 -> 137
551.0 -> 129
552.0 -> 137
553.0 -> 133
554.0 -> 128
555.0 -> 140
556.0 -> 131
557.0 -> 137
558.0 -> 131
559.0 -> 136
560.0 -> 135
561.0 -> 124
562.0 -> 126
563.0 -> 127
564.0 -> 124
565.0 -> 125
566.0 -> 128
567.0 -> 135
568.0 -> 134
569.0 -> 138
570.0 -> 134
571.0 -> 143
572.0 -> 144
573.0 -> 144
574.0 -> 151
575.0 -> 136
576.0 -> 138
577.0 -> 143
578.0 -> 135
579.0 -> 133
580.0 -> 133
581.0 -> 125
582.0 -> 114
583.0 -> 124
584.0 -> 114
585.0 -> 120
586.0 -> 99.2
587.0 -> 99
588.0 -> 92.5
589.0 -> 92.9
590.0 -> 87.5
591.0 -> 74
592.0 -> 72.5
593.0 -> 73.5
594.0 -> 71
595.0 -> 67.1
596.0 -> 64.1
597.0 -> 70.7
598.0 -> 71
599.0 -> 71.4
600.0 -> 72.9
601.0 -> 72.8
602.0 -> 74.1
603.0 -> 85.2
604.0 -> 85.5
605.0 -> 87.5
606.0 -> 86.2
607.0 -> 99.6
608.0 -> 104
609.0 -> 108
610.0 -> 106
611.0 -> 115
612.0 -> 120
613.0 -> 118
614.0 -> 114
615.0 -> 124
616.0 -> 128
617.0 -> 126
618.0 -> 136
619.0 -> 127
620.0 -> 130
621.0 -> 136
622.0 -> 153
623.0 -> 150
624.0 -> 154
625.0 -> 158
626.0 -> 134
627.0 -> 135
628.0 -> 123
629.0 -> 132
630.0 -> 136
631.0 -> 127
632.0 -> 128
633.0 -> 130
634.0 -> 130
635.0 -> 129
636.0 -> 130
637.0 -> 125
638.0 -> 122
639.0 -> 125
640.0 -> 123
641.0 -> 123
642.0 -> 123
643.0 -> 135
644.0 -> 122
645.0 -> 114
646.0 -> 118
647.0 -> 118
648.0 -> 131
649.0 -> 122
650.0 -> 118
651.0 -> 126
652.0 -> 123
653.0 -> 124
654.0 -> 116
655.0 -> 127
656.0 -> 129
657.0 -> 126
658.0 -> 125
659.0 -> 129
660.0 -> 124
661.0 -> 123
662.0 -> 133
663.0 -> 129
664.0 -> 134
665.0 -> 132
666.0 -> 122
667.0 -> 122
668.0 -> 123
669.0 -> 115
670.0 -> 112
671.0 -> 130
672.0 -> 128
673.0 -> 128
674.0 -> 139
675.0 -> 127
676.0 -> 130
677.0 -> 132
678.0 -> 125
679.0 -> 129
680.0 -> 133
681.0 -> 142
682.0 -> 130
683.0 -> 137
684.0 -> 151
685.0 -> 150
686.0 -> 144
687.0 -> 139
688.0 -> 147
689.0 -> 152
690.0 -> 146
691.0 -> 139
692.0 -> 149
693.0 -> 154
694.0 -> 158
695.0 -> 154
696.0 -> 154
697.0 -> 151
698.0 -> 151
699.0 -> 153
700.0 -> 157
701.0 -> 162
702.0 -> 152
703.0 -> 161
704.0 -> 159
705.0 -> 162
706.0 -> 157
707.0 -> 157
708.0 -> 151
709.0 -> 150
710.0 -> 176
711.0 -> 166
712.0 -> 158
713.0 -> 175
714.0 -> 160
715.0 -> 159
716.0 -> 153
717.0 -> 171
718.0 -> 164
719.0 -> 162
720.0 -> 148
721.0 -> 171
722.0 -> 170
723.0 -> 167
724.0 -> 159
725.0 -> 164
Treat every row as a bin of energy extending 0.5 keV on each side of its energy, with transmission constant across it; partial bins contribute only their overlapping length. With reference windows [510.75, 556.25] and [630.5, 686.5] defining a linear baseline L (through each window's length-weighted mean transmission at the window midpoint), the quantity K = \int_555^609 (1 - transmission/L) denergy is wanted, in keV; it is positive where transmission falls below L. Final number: 7.5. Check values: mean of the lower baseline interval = 129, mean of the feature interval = 110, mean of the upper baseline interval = 128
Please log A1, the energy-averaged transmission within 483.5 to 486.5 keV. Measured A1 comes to 119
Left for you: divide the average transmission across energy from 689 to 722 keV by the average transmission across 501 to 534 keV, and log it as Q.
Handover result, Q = 1.23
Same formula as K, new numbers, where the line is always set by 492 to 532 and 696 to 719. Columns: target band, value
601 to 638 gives 6.09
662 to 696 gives 4.09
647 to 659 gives 2.08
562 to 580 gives 0.16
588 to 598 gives 4.62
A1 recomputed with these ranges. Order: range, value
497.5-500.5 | 119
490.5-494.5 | 120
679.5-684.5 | 139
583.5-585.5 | 117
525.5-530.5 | 129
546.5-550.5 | 136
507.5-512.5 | 135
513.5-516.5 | 136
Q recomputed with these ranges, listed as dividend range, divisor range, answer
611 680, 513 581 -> 0.98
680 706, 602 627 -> 1.25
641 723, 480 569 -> 1.11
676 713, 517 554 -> 1.18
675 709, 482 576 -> 1.15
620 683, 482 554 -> 1.02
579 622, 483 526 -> 0.81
